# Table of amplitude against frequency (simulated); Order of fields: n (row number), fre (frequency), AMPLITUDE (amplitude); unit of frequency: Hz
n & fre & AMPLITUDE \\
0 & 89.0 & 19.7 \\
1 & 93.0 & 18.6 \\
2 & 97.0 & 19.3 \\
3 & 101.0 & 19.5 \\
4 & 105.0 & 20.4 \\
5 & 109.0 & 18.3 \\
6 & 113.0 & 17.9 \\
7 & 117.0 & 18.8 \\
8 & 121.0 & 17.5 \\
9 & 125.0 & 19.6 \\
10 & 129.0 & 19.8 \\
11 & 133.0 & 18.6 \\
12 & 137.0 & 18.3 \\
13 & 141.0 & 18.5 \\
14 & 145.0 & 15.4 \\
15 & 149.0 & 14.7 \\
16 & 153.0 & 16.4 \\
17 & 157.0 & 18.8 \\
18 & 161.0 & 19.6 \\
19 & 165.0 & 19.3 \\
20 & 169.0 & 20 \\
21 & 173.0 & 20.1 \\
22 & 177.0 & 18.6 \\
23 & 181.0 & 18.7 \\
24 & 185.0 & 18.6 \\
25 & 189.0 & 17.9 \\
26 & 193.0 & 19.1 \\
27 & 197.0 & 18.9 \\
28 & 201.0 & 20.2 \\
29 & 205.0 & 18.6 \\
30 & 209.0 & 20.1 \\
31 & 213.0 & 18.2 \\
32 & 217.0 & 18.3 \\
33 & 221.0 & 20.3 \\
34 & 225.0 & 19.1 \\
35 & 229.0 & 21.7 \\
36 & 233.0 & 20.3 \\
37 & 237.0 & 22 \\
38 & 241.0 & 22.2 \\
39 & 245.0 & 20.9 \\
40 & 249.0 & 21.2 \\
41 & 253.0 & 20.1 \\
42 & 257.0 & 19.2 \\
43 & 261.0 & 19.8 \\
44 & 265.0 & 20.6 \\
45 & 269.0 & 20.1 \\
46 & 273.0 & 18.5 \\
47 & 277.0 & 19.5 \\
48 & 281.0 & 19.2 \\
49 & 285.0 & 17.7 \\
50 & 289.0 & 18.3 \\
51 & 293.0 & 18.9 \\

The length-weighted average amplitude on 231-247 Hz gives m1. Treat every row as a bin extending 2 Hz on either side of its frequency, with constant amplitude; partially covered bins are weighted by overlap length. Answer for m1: 21.3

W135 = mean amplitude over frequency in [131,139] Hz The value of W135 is 18.5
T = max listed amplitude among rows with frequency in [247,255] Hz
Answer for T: 21.2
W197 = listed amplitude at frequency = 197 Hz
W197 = 18.9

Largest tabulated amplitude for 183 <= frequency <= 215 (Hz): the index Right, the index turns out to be 20.2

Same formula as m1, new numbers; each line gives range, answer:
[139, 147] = 16.9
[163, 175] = 19.8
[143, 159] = 16.3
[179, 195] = 18.6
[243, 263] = 20.2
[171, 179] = 19.4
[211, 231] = 19.5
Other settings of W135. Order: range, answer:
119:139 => 18.8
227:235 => 21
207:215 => 19.1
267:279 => 19.4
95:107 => 19.7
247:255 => 20.6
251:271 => 20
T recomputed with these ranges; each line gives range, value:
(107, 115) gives 18.3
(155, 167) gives 19.6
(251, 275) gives 20.6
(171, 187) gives 20.1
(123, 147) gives 19.8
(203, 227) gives 20.3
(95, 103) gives 19.5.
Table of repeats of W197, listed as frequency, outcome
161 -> 19.6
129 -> 19.8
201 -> 20.2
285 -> 17.7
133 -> 18.6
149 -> 14.7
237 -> 22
